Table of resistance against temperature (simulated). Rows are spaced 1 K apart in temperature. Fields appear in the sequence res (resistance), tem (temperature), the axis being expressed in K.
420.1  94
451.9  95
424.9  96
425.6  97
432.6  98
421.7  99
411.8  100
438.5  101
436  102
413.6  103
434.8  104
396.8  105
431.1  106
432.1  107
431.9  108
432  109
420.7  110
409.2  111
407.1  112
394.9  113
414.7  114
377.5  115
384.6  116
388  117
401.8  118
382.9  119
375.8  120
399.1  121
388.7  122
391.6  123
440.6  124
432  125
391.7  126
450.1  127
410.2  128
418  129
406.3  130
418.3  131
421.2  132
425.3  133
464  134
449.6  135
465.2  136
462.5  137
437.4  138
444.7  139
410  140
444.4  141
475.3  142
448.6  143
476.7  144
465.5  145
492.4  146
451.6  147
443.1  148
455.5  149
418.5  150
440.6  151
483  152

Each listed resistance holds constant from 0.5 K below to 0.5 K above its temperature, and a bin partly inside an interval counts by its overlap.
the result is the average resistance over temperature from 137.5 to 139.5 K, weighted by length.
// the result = 441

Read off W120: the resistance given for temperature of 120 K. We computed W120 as 375.8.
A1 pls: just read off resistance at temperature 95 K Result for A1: 451.9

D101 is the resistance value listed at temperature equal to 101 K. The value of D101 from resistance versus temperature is 438.5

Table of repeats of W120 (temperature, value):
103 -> 413.6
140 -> 410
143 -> 448.6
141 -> 444.4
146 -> 492.4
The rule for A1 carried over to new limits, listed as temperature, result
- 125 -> 432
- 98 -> 432.6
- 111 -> 409.2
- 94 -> 420.1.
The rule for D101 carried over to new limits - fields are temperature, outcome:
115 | 377.5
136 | 465.2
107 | 432.1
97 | 425.6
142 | 475.3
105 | 396.8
